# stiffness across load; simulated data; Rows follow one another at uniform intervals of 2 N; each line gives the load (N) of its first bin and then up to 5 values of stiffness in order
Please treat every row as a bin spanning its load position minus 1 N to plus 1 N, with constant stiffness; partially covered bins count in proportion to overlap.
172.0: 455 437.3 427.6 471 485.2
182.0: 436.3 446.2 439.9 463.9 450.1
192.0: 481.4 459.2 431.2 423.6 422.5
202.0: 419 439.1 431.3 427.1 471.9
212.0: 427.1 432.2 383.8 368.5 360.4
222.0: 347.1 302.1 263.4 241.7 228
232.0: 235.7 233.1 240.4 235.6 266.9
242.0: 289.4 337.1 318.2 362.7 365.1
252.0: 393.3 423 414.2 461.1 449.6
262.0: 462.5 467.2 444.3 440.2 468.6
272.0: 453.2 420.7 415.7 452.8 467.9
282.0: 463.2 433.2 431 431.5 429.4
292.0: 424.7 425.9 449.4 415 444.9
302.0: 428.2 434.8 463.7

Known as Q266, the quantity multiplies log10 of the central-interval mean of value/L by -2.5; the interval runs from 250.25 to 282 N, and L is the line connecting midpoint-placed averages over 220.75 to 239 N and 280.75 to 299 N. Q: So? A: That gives -0.209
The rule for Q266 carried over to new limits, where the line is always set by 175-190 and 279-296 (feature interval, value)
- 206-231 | 0.25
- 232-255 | 0.39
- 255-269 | -0.01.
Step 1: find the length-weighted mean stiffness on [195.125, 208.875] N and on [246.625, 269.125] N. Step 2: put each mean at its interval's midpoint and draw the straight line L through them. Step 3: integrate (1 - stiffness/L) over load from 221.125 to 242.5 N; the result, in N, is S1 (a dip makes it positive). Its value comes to 8.3 N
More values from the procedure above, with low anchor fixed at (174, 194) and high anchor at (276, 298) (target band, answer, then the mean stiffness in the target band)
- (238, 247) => 3.0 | 295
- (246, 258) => 1.4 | 391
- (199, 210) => 0.5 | 432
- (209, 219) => 0.7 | 417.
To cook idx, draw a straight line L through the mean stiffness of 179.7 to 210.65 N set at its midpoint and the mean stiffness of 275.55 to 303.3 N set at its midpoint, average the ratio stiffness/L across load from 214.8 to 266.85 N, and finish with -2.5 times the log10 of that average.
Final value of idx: 0.275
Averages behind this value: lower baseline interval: 444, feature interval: 342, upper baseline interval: 437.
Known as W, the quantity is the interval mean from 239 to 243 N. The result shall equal 278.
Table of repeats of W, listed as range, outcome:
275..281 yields 445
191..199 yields 449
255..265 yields 451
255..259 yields 438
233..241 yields 244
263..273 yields 455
